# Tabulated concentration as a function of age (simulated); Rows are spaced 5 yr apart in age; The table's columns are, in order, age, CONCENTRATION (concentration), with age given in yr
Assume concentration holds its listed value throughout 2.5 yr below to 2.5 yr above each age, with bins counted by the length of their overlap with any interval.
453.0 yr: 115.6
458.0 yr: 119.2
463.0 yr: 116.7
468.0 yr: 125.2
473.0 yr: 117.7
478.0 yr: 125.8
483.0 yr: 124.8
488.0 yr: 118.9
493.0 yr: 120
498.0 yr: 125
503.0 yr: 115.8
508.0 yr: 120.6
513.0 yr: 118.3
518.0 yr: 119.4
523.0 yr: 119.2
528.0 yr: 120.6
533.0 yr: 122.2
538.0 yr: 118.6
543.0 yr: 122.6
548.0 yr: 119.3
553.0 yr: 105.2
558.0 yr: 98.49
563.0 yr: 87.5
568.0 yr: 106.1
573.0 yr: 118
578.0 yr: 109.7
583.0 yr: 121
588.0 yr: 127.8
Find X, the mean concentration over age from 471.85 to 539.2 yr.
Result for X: 121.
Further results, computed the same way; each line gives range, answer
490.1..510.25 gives 120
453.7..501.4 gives 121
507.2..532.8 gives 120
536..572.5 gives 109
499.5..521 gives 119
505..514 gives 119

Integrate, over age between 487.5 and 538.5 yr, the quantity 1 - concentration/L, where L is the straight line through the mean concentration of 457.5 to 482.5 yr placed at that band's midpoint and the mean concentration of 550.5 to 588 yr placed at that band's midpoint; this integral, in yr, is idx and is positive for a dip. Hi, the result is -1.95 yr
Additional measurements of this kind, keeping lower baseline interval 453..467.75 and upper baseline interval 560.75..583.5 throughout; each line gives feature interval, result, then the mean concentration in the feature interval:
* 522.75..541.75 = -1.51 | 120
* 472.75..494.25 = -1.02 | 122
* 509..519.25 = -0.52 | 119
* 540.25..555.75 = -0.77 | 115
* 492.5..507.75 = -0.75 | 120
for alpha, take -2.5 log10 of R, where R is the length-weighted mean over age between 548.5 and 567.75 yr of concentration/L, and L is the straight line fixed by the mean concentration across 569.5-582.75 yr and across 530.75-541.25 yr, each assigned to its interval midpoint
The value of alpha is 0.17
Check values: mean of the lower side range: 121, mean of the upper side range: 114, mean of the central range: 100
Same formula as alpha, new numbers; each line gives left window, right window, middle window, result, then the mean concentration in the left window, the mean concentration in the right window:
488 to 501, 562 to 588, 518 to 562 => 0.01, 122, 112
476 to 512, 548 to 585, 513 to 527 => -0.03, 121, 107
